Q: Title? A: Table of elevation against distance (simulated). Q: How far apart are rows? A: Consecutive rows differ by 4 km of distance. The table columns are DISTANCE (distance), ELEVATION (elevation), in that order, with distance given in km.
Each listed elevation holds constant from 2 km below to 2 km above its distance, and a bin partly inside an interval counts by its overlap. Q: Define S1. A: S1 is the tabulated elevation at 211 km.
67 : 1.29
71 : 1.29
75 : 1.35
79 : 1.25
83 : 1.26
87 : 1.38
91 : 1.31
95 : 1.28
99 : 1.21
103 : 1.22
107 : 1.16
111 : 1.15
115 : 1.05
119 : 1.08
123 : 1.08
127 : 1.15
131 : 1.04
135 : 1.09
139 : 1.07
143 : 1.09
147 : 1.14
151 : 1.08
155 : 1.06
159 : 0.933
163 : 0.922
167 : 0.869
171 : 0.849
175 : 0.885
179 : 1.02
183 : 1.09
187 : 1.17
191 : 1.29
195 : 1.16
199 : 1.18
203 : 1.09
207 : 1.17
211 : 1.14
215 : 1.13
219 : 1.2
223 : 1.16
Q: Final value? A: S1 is 1.14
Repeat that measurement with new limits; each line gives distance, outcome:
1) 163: 0.922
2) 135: 1.09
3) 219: 1.2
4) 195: 1.16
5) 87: 1.38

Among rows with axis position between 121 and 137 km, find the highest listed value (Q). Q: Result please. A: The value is 1.15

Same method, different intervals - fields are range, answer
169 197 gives 1.29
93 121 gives 1.28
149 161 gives 1.08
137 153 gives 1.14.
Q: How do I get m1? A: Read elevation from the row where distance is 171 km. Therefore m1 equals 0.849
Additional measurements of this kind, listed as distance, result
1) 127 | 1.15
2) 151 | 1.08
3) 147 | 1.14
